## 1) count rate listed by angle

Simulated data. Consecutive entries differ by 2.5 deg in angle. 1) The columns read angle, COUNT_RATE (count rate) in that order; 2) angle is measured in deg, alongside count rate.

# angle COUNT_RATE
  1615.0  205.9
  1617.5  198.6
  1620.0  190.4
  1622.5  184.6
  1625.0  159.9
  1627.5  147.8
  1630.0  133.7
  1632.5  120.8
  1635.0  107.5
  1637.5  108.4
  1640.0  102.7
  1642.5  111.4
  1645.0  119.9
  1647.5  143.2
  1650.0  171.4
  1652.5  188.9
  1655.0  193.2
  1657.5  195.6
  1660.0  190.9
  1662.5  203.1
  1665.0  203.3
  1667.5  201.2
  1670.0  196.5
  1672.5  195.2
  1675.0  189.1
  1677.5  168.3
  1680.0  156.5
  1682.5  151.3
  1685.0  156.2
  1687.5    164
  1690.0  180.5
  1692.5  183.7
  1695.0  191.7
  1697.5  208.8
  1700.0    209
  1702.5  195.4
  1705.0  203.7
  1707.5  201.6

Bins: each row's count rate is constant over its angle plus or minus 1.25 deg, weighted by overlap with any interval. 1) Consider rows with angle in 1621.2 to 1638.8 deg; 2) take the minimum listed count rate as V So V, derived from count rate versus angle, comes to 107.5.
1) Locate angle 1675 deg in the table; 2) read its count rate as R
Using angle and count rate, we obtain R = 189.1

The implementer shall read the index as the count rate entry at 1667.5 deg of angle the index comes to 201.2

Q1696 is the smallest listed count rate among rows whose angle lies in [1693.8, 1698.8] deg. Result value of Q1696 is 191.7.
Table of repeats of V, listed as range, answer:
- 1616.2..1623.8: 184.6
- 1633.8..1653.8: 102.7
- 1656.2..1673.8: 190.9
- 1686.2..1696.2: 164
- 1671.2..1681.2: 156.5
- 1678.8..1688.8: 151.3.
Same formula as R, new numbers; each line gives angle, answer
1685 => 156.2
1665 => 203.3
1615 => 205.9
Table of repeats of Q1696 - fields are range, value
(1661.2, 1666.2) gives 203.1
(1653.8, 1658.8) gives 193.2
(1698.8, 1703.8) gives 195.4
